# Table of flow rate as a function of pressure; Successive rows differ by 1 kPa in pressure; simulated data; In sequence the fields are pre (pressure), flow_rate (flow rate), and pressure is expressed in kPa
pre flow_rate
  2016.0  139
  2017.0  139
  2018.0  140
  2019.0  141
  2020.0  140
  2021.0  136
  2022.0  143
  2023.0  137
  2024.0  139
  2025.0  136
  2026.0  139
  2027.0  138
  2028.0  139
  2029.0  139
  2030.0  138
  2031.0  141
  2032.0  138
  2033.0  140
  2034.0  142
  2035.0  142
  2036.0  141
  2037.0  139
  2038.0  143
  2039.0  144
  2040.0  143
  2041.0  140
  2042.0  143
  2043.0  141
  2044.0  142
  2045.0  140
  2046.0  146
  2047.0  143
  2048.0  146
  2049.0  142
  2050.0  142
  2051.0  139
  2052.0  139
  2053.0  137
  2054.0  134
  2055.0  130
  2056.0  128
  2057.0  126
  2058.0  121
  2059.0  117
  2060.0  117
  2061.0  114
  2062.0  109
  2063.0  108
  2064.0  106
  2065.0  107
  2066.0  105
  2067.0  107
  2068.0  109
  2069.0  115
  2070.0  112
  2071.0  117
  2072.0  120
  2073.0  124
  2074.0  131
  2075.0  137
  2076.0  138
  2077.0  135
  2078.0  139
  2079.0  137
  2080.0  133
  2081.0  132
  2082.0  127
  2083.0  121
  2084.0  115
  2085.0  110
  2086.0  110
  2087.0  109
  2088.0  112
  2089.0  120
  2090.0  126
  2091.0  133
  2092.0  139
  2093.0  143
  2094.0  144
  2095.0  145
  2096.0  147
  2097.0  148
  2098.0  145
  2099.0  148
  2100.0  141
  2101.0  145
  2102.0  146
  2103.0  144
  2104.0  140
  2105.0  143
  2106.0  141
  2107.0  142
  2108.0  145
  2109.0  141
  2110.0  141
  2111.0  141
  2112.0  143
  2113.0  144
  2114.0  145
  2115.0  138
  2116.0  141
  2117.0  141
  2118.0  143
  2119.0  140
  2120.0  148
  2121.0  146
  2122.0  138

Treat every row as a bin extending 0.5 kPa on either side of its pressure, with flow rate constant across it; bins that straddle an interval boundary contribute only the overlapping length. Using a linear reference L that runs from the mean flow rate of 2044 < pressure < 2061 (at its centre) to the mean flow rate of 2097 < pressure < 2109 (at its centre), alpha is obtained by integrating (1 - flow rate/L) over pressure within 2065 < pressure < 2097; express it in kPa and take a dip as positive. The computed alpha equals 3.18 kPa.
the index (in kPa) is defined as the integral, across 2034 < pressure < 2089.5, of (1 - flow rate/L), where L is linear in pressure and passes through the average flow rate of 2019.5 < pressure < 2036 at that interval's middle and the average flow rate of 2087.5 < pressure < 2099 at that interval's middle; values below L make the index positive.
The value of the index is 4.1 kPa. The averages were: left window 139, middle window 128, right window 137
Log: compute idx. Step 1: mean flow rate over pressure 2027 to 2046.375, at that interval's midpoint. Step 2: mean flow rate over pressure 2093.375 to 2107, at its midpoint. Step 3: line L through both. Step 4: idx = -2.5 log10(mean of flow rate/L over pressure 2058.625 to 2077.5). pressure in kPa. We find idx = 0.21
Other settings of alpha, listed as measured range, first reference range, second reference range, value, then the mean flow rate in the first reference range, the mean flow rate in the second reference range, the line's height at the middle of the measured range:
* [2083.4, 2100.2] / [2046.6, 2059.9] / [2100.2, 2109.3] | 1.1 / 134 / 143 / 141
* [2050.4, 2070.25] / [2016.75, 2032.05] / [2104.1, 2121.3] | 3.0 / 139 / 142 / 140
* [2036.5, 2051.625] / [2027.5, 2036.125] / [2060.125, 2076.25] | -1.2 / 140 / 116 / 132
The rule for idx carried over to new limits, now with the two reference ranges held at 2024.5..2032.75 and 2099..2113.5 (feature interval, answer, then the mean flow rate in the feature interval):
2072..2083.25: 0.07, 132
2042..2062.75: 0.06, 133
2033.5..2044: -0.02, 142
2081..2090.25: 0.21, 117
